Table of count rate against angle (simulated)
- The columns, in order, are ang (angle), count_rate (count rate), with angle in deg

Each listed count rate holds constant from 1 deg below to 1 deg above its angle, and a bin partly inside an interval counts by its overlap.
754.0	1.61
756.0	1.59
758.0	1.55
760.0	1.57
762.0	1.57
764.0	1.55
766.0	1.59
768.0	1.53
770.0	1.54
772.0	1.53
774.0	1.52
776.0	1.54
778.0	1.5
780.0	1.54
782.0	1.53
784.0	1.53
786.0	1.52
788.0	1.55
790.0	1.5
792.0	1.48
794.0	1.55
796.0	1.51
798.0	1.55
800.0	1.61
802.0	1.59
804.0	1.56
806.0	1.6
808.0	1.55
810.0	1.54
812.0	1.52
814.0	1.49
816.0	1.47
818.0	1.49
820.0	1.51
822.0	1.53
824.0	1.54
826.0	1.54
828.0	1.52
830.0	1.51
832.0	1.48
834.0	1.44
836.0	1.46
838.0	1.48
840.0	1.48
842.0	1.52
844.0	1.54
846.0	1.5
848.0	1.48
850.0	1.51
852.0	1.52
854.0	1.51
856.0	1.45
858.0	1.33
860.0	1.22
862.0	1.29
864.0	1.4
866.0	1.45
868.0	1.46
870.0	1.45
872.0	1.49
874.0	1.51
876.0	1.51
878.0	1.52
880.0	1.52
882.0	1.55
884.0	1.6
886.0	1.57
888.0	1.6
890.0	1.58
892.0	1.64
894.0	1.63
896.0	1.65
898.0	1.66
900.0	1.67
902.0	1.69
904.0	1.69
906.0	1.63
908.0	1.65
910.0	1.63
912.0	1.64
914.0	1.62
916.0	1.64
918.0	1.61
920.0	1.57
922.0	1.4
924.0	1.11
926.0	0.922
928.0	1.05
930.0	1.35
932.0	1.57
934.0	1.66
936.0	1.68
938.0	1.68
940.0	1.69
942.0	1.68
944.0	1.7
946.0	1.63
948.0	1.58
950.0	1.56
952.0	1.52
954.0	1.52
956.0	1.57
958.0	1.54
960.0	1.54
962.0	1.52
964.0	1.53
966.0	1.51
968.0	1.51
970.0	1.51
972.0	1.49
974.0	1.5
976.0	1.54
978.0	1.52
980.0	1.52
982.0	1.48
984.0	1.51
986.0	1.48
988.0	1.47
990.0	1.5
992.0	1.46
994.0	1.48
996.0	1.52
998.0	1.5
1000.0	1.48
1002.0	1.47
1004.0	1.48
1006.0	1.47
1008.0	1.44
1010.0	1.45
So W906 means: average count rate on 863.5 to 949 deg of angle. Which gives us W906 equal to 1.55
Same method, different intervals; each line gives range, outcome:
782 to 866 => 1.5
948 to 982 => 1.53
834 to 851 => 1.49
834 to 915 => 1.53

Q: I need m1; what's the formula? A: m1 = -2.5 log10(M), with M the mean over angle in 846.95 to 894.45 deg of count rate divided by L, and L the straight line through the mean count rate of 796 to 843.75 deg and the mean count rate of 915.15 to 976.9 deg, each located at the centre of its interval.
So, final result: 0.02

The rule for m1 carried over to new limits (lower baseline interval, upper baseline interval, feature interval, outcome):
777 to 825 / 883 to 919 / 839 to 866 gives 0.10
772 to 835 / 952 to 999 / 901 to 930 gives 0.02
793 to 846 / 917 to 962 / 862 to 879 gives 0.04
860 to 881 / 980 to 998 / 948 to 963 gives -0.05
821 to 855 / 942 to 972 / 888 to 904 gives -0.08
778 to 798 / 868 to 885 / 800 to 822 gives -0.01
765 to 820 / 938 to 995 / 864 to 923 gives -0.03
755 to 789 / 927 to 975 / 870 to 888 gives 0.01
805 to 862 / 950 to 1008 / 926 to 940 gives 0.02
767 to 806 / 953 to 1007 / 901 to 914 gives -0.09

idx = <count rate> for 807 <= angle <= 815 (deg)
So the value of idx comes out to 1.52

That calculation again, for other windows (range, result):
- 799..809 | 1.58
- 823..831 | 1.53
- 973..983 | 1.51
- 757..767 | 1.57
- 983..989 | 1.49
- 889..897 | 1.62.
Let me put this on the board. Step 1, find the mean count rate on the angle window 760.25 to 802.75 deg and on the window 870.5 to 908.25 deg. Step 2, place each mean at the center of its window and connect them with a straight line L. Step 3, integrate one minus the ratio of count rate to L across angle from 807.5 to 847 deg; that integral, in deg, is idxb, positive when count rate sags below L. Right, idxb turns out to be 1.5 deg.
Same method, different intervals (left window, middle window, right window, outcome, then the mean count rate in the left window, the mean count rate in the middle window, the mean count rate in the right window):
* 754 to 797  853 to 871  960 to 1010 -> 1.5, 1.54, 1.4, 1.5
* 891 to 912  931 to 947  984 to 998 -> -0.8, 1.65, 1.66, 1.49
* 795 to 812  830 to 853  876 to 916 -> 1.3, 1.56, 1.49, 1.62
